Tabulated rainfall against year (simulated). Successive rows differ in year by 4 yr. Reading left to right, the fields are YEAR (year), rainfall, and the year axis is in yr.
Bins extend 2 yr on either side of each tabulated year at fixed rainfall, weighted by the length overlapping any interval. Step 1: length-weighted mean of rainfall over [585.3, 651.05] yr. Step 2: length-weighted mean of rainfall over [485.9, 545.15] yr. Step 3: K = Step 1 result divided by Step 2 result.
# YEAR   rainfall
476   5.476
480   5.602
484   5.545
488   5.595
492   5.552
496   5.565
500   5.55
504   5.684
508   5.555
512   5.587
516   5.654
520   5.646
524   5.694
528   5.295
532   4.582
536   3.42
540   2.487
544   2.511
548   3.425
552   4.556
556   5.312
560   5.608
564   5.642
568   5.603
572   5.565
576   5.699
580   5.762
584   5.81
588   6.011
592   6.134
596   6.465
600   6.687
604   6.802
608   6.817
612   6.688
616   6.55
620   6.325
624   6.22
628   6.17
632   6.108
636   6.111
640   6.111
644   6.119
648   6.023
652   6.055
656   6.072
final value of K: 1.3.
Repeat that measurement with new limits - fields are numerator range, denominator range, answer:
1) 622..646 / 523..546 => 1.56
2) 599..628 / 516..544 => 1.47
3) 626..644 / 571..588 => 1.06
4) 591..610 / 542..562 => 1.54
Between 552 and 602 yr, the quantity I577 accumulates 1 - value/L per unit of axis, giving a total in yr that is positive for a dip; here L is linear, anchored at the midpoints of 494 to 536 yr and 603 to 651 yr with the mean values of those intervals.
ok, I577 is 0.86 yr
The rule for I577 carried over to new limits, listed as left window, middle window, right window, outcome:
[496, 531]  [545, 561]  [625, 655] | 3.3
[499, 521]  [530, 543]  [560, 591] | 5.1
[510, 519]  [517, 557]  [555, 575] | 9.3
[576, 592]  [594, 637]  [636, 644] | -3.2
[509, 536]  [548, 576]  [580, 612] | 2.9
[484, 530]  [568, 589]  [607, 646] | 1.0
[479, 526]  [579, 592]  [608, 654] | 0.2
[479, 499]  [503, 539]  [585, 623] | 4.1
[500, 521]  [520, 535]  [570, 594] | 1.4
